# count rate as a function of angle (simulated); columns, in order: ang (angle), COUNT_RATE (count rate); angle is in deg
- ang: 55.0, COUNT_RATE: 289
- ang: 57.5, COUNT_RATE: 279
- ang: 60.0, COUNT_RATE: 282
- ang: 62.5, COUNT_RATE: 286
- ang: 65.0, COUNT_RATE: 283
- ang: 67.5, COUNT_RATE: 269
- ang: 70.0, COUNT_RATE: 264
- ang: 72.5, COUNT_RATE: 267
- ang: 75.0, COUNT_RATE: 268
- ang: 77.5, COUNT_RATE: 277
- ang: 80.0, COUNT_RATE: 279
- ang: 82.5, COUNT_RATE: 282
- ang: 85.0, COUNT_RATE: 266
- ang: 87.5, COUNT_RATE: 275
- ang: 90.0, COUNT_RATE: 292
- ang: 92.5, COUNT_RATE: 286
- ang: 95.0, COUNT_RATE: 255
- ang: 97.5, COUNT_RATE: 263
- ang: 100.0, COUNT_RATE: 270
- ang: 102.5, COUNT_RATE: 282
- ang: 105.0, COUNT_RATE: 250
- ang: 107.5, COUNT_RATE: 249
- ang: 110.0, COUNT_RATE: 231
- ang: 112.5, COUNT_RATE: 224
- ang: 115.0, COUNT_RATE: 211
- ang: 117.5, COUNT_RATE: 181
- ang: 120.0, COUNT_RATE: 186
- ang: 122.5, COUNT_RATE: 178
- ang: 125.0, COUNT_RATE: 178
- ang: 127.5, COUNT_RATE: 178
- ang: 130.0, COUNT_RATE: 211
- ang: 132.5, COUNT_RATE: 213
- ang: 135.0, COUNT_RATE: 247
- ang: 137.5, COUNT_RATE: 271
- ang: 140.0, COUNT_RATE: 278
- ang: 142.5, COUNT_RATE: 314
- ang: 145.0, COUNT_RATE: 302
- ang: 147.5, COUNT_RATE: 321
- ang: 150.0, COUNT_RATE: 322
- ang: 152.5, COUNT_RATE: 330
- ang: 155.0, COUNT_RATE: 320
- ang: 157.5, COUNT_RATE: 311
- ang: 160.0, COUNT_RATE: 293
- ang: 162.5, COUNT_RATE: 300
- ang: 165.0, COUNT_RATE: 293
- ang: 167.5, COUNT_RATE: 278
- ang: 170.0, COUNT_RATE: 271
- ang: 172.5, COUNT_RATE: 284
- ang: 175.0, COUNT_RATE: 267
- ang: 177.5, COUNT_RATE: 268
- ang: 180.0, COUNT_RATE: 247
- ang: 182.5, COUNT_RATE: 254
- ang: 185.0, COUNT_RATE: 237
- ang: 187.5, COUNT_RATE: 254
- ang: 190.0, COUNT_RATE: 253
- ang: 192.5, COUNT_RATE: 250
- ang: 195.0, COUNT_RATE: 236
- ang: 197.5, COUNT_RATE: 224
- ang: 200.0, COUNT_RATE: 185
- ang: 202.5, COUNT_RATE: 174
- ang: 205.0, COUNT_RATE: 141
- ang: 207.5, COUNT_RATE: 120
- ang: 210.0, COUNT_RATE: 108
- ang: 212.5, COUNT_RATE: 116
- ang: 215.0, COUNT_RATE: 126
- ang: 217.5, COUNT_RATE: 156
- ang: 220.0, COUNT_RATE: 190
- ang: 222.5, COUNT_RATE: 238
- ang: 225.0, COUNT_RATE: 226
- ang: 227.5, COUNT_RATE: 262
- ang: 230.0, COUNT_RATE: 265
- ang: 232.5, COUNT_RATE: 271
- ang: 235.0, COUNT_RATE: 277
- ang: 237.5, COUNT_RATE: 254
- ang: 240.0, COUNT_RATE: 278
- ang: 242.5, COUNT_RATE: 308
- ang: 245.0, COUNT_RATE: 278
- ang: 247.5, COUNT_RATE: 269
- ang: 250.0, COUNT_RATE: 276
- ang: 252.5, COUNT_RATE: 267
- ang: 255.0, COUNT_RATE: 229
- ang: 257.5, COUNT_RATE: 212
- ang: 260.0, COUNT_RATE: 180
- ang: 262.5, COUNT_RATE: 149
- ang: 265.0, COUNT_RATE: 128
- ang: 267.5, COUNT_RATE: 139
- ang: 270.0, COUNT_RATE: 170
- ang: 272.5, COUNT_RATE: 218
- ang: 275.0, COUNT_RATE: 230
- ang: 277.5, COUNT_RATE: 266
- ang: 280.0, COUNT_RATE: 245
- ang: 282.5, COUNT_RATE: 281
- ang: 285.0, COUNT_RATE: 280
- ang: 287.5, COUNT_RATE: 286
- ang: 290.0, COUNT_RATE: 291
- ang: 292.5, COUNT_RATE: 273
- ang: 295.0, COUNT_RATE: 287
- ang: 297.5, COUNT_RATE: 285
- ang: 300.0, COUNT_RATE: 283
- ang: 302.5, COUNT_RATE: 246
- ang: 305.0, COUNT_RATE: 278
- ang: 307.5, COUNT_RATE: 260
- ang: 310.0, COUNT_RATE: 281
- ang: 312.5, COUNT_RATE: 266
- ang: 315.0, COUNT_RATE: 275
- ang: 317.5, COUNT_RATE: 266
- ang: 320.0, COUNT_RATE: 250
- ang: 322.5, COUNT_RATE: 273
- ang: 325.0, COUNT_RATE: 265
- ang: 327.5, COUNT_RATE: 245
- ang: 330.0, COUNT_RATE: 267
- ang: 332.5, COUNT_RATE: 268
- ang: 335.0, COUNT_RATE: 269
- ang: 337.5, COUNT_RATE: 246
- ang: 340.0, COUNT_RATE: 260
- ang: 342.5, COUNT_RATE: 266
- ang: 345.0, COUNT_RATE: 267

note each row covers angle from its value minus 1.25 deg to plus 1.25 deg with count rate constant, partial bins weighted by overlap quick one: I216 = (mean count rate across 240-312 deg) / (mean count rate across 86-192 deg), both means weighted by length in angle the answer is 0.95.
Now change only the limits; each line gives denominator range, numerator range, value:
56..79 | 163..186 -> 0.97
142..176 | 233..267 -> 0.79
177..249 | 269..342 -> 1.18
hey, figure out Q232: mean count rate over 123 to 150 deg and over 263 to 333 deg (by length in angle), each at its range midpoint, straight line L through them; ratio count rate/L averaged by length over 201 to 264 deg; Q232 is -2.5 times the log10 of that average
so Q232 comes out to 0.18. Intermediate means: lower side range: 253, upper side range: 252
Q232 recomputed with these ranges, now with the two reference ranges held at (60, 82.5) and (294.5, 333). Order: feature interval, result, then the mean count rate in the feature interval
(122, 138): 0.29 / 210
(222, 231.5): 0.09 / 249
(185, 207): 0.27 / 213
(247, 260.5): 0.13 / 240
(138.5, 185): -0.07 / 290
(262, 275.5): 0.50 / 170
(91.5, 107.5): 0.03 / 266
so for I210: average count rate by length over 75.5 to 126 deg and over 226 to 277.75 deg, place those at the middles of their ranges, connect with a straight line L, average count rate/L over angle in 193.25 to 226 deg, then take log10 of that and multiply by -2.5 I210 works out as 0.34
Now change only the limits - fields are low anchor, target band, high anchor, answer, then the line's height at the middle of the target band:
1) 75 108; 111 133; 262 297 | 0.33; 266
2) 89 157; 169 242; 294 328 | 0.17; 261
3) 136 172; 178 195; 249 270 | 0.08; 267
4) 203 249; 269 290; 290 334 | 0.00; 249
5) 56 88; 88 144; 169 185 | 0.13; 270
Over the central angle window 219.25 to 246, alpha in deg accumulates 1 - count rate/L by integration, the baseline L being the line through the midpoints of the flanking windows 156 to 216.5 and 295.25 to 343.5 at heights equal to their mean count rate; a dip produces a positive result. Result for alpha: -2.0 deg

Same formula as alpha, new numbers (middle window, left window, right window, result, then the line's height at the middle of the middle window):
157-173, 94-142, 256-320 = -3.8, 234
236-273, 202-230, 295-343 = -3.4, 208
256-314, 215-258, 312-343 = 3.4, 256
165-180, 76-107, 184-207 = -3.1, 227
